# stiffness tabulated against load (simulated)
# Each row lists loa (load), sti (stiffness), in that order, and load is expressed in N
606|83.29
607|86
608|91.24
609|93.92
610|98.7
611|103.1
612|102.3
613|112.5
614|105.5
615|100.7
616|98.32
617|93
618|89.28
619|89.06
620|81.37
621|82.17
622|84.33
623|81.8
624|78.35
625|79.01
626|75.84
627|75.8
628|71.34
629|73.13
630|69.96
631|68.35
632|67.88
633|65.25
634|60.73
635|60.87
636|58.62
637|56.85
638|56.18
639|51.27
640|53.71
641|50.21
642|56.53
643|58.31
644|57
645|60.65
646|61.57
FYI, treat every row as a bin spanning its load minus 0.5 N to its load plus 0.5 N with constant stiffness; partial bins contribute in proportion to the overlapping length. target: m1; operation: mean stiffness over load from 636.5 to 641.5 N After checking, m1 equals 53.6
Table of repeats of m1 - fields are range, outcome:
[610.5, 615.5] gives 105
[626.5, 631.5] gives 71.7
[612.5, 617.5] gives 102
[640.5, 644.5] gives 55.5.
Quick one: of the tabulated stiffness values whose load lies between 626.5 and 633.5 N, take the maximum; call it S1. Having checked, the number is 75.8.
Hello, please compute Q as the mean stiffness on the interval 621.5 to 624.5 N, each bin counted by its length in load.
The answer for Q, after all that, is 81.5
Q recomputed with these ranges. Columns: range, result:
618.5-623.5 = 83.7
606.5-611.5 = 94.6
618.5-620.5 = 85.2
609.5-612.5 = 101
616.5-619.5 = 90.4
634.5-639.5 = 56.8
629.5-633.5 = 67.9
